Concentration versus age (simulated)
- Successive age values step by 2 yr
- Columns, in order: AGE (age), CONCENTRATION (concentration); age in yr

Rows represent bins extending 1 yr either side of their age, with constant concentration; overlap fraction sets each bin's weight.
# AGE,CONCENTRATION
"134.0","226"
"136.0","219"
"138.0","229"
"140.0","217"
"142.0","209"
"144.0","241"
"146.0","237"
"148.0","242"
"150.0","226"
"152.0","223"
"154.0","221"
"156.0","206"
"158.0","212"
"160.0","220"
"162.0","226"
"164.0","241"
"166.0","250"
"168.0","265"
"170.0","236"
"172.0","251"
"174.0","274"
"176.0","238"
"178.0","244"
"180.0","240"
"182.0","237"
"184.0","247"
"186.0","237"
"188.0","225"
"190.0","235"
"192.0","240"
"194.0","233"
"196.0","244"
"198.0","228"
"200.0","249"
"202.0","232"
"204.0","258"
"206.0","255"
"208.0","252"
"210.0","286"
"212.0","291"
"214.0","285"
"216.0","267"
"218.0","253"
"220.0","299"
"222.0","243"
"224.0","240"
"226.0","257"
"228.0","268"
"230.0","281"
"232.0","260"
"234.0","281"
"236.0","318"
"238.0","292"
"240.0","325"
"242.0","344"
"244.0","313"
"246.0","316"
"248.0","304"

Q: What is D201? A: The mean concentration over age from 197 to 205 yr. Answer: 242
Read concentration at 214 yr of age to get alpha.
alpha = 285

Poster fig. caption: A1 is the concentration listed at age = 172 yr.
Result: 251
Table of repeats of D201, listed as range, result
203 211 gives 263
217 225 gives 259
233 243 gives 312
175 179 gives 241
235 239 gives 305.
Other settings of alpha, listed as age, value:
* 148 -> 242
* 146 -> 237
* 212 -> 291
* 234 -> 281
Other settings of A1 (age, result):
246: 316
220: 299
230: 281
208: 252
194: 233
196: 244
